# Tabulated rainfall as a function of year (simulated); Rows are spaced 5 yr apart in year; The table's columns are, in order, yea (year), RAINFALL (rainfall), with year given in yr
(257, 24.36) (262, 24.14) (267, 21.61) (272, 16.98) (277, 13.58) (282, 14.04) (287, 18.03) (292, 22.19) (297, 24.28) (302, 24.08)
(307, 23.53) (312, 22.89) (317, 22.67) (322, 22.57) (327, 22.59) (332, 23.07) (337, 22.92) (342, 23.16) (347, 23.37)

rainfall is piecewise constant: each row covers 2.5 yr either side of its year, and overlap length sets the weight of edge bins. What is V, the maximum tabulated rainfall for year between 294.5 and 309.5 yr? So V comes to 24.28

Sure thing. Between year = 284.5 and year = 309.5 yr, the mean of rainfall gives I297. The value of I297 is 22.4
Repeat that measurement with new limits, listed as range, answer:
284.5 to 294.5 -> 20.1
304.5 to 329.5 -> 22.9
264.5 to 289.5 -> 16.8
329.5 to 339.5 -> 23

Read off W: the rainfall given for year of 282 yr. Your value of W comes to 14.04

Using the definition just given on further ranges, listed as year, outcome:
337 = 22.92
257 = 24.36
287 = 18.03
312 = 22.89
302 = 24.08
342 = 23.16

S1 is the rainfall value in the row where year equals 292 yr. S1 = 22.19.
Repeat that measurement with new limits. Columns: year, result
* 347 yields 23.37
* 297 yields 24.28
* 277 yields 13.58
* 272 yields 16.98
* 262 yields 24.14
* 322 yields 22.57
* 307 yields 23.53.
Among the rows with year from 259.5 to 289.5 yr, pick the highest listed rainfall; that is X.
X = 24.14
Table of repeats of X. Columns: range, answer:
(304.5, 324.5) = 23.53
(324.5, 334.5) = 23.07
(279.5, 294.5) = 22.19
